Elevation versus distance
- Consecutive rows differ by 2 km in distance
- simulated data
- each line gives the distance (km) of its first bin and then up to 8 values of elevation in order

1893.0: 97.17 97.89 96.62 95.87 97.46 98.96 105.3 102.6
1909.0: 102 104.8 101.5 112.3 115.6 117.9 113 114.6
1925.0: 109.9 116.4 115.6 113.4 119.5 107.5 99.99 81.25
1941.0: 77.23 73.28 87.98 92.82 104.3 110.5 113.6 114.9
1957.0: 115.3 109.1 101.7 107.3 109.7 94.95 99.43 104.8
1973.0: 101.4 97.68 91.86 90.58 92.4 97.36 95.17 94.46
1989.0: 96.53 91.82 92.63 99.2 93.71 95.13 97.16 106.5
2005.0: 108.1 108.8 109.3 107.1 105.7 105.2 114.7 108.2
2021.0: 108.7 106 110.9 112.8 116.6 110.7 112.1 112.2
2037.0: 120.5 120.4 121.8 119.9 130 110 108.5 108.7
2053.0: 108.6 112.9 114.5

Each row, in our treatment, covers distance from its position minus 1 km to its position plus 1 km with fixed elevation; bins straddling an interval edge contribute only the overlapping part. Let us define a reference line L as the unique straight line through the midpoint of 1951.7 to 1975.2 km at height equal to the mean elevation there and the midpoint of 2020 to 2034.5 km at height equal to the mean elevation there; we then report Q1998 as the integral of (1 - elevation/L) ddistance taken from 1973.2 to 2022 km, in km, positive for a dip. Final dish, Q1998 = 3.8 km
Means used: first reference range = 106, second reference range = 111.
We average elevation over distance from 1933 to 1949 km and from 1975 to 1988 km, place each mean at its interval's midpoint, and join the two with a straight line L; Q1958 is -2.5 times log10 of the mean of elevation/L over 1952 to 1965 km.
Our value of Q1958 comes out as -0.19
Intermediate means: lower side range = 91.5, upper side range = 93.9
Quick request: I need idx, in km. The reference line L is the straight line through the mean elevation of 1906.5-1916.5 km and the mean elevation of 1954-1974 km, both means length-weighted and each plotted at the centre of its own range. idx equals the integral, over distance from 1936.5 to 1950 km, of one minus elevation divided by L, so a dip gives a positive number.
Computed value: 2.3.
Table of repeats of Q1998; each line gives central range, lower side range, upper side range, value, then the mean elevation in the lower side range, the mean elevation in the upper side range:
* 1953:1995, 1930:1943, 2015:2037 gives 1.3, 97.8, 111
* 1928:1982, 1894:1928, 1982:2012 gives 0.9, 106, 99.5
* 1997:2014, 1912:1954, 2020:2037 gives 0.9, 105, 112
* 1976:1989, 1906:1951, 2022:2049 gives 1.9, 104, 115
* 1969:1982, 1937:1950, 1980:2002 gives -0.6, 87.2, 95.1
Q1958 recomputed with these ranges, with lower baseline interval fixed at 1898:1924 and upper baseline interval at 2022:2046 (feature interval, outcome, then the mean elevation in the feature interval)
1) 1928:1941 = 0.043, 104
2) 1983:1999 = 0.186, 95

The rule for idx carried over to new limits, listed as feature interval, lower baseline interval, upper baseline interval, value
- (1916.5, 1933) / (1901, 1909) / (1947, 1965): -1.7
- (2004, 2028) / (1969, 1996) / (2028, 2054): -0.4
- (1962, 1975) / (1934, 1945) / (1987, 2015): -1.2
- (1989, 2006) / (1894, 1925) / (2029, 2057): 2.1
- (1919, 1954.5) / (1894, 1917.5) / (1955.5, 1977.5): -0.2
